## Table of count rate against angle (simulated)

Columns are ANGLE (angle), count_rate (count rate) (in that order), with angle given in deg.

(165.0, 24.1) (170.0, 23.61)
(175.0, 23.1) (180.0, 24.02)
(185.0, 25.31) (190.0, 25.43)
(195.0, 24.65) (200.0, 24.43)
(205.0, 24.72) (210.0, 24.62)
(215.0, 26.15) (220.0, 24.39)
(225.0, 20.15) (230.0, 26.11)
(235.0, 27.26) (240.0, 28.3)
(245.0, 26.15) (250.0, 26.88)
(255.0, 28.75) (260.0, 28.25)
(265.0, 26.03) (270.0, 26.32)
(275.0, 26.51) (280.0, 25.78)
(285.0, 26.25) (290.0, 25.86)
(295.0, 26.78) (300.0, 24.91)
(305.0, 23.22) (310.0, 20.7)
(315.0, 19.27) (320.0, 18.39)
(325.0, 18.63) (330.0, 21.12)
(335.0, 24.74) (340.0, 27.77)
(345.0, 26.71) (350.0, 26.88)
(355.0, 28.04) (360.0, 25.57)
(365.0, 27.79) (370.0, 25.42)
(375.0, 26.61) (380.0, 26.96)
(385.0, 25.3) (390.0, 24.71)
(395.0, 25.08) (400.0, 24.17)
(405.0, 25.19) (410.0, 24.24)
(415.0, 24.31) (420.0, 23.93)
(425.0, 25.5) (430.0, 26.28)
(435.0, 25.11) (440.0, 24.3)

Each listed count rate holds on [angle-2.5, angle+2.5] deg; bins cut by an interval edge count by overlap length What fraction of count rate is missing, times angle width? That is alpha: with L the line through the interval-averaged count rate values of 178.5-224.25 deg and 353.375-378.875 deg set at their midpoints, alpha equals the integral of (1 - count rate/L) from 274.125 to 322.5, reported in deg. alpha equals 4.0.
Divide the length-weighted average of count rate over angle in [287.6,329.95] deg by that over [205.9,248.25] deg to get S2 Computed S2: 0.87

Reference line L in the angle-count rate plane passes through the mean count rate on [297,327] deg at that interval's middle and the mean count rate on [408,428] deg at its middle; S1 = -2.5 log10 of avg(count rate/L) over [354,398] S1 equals -0.13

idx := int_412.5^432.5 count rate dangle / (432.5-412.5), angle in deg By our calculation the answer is 25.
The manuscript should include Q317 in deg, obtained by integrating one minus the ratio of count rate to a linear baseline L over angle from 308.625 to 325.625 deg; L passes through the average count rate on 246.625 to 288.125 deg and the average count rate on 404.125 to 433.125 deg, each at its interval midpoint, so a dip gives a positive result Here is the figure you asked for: 4.5 deg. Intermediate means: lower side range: 26.8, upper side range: 24.9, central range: 19.2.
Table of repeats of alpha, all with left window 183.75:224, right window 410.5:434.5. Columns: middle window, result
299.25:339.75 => 5.4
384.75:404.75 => 0.1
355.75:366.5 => -0.8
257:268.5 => -1.1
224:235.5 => 0.1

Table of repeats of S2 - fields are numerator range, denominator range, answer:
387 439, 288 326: 1.11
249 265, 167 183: 1.17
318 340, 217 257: 0.83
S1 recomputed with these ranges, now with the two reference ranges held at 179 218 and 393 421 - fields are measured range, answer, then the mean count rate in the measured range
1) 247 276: -0.10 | 27.1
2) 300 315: 0.13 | 22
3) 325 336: 0.14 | 21.7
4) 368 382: -0.08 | 26.3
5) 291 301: -0.05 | 26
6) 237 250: -0.10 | 27.2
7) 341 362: -0.10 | 26.9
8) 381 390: -0.04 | 25.4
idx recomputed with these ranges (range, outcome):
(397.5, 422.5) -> 24.4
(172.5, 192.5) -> 24.5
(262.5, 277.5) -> 26.3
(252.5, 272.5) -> 27.3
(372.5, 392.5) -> 25.9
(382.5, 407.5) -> 24.9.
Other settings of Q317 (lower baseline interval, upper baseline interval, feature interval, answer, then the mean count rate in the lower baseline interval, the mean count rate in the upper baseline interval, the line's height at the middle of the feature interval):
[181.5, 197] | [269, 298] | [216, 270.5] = -1.0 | 25.1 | 26.2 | 25.7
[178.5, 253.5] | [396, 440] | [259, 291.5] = -1.6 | 25.3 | 24.8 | 25.2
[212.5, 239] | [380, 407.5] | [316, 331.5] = 3.6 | 25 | 25.1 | 25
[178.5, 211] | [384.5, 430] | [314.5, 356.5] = 2.0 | 24.8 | 24.8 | 24.8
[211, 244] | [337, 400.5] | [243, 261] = -1.4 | 25.4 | 26.3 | 25.5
